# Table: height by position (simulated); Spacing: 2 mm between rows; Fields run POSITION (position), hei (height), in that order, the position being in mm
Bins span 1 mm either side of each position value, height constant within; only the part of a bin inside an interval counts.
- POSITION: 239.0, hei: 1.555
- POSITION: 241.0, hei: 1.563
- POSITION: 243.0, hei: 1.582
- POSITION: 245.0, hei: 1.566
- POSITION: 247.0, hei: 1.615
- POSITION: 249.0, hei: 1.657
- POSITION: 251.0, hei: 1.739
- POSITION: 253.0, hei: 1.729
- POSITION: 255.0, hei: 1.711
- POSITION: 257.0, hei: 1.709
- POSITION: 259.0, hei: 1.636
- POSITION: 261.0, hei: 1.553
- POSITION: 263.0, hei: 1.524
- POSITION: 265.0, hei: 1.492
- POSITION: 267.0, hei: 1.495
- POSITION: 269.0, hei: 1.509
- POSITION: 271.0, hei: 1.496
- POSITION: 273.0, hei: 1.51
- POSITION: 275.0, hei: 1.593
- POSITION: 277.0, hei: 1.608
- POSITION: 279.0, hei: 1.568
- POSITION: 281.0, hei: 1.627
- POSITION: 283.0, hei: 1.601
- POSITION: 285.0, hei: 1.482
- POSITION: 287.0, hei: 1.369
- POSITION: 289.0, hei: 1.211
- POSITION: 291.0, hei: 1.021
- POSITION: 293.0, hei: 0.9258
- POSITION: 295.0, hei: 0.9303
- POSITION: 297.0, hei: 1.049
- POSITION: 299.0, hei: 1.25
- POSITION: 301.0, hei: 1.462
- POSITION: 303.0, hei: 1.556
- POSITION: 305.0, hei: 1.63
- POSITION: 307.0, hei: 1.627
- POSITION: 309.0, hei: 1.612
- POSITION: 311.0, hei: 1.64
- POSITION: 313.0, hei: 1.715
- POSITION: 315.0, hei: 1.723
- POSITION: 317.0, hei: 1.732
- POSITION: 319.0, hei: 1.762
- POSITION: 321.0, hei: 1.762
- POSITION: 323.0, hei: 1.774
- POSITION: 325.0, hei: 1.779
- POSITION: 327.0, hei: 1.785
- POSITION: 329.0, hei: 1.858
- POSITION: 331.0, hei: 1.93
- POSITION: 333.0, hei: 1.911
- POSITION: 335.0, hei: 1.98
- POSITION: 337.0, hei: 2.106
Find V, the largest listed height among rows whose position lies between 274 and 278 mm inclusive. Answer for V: 1.608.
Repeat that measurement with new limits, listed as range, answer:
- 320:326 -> 1.779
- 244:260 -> 1.739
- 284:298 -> 1.482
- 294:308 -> 1.63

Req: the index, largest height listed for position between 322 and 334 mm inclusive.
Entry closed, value 1.93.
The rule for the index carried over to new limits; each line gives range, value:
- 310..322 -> 1.762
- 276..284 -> 1.627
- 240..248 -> 1.615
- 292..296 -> 0.9303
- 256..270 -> 1.709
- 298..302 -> 1.462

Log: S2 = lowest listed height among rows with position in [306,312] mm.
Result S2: 1.612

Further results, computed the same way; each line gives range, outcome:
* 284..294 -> 0.9258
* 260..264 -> 1.524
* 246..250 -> 1.615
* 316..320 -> 1.732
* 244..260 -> 1.566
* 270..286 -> 1.482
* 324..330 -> 1.779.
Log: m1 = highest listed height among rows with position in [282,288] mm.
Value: 1.601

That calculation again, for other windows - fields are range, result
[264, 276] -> 1.593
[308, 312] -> 1.64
